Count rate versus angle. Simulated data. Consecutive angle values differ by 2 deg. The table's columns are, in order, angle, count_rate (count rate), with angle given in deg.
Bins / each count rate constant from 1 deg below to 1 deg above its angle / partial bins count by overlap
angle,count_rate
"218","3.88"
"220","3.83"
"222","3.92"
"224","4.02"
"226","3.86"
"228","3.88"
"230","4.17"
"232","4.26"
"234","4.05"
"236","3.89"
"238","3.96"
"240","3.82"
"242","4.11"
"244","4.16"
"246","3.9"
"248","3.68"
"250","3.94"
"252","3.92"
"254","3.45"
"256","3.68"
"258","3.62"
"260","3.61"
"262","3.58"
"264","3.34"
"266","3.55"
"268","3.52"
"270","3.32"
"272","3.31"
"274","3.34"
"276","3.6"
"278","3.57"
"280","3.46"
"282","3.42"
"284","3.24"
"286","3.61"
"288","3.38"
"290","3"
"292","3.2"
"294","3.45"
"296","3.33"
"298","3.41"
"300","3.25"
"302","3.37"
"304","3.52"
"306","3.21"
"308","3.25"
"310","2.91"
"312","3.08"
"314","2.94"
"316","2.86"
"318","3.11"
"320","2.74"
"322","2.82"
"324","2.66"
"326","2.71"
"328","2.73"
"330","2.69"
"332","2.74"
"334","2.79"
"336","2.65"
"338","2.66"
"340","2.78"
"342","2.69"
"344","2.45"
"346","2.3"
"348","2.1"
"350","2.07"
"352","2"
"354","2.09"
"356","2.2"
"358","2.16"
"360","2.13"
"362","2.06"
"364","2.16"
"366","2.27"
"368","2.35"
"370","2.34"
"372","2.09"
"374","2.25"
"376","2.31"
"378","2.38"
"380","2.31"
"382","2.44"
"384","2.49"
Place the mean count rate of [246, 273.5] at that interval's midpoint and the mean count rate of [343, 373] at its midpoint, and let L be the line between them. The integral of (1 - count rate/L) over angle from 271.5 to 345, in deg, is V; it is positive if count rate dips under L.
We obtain -4.7 deg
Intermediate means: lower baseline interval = 3.59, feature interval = 3.08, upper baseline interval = 2.18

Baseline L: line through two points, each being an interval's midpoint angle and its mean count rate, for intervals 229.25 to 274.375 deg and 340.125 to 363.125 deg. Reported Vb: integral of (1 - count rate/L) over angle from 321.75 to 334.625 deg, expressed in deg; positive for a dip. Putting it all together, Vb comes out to -0.7 deg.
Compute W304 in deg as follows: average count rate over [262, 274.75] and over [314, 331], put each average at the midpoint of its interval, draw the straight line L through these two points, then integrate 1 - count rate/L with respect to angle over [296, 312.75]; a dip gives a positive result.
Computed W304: -1.4 deg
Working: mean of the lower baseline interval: 3.41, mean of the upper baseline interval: 2.8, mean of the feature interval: 3.26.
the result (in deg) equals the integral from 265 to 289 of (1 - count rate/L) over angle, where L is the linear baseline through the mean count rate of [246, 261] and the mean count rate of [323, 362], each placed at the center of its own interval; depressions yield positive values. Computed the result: -0.5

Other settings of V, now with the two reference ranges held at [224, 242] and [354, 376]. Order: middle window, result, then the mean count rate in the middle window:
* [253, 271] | 0.41 deg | 3.52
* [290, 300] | -0.48 deg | 3.3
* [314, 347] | -0.60 deg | 2.72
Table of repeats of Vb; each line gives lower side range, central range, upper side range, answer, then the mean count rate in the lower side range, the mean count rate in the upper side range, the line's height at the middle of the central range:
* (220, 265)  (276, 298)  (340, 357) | -1.31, 3.85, 2.27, 3.19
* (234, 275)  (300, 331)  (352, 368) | -1.91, 3.69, 2.16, 2.8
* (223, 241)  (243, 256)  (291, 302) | -0.06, 3.99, 3.33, 3.81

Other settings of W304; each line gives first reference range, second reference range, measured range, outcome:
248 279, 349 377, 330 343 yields -0.9 deg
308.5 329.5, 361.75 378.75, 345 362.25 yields 2.3 deg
